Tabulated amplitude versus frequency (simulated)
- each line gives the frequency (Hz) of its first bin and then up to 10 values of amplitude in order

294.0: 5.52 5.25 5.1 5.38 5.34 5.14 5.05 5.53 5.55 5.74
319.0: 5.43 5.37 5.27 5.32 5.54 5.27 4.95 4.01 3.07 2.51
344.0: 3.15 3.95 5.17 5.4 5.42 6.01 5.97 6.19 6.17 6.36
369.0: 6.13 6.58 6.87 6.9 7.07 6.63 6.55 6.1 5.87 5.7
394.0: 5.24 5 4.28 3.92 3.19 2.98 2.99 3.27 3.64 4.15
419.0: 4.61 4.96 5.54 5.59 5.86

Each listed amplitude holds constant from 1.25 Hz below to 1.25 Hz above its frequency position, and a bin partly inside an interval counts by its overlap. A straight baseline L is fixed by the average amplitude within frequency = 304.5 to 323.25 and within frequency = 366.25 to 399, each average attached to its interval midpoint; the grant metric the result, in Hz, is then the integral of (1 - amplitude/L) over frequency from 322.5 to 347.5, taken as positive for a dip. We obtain 5.8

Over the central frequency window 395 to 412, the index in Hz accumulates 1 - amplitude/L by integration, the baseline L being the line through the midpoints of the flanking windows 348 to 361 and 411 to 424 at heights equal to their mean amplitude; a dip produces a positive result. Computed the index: 3.4 Hz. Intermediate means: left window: 5.64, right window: 4.31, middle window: 3.7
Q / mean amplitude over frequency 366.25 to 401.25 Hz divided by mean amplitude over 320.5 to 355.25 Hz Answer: 1.31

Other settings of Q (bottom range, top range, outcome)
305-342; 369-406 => 1.14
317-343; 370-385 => 1.44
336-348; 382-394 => 1.80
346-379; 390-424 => 0.70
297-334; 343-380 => 1.09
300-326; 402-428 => 0.76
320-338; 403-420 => 0.70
